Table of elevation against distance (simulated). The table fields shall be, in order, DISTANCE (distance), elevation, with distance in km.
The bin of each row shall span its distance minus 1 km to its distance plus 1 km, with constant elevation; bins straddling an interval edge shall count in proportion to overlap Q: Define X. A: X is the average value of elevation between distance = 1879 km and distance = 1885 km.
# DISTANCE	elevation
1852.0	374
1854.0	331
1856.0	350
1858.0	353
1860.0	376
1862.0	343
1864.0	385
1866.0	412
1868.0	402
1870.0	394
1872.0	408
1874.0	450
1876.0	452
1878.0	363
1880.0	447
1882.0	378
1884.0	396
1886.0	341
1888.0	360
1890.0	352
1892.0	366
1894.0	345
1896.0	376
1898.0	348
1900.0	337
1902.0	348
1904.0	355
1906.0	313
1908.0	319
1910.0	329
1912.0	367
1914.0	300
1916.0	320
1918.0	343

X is 407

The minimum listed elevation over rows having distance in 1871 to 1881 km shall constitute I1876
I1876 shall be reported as 363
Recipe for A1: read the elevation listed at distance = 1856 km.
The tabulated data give 350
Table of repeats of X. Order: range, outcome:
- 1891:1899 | 359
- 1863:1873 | 400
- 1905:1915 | 326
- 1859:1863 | 360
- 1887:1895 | 356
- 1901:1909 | 334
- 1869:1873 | 401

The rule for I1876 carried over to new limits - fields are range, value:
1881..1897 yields 341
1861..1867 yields 343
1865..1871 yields 394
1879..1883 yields 378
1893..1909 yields 313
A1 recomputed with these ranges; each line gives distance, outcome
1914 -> 300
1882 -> 378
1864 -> 385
